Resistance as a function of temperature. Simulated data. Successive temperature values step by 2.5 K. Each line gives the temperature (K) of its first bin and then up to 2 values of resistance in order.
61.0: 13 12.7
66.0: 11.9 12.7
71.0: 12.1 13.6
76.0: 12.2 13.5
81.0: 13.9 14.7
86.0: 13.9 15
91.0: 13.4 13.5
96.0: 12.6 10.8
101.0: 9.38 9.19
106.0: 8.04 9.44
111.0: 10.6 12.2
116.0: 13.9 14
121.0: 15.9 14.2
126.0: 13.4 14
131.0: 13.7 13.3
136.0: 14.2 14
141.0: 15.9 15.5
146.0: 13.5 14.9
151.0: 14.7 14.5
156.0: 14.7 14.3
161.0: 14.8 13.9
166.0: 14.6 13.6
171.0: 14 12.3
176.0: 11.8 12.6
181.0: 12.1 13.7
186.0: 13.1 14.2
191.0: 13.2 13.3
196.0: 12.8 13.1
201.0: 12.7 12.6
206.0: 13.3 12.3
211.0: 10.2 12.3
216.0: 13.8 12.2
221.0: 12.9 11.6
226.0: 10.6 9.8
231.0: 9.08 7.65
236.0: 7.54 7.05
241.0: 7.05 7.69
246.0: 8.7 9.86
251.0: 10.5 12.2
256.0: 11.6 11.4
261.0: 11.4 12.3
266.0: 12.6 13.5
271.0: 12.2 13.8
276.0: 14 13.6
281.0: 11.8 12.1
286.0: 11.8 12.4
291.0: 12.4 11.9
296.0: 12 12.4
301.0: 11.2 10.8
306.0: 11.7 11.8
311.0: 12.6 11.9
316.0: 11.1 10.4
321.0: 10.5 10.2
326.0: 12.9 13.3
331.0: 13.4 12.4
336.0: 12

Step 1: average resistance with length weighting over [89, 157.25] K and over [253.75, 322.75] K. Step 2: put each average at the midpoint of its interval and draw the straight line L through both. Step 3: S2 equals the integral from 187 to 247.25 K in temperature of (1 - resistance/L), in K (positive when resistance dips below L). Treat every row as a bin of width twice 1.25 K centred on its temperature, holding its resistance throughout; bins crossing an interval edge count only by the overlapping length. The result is 6.9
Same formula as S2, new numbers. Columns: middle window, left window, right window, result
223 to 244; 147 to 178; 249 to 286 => 6.94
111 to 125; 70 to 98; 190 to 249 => -1.02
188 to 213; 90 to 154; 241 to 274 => -1.63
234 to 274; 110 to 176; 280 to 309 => 6.21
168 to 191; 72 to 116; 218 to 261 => -4.75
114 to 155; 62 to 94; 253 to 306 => -4.11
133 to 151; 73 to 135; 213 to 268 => -3.63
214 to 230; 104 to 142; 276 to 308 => 0.87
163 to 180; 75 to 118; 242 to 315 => -1.71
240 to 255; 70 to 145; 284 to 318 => 3.38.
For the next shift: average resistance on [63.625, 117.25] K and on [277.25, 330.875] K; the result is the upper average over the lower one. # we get 0.97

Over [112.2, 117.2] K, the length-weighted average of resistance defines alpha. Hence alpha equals 13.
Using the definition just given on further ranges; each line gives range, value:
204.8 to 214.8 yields 12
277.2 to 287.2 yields 12.3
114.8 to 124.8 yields 14.5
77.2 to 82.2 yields 13.7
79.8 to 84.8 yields 14.3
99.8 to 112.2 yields 9.32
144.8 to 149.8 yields 14.2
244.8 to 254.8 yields 10.3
